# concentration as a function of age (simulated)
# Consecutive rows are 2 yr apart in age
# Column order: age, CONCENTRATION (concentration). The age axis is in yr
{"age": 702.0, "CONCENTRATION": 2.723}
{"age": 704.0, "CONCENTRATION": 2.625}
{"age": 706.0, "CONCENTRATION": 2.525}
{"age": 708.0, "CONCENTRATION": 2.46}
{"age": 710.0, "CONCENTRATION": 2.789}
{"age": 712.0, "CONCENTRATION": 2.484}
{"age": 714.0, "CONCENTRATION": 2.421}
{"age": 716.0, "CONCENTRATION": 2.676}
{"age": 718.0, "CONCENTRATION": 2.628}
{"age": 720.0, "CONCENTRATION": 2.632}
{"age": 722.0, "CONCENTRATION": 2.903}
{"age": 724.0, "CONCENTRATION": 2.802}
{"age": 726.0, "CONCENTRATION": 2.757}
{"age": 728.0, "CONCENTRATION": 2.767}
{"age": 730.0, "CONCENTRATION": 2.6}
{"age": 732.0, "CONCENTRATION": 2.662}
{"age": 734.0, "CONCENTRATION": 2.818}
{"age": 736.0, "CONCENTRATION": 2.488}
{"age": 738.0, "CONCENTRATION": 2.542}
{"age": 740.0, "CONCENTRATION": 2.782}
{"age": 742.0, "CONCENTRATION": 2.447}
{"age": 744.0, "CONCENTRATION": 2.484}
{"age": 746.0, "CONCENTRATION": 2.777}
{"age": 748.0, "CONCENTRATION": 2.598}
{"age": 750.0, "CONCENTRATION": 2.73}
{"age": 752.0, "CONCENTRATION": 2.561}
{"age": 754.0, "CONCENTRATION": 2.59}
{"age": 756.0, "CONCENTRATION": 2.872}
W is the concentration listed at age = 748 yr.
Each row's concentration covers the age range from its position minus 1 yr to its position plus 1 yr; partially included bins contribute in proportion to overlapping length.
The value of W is 2.598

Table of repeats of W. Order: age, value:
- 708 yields 2.46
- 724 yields 2.802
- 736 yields 2.488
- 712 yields 2.484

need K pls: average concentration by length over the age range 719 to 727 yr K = 2.77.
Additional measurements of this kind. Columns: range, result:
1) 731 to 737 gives 2.66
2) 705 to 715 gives 2.54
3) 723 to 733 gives 2.72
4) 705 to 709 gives 2.49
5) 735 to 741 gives 2.6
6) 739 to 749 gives 2.62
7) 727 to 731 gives 2.68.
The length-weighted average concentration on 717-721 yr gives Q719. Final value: 2.63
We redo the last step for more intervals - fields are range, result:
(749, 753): 2.65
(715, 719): 2.65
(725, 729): 2.76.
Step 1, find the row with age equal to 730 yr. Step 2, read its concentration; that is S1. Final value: 2.6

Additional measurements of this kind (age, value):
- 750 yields 2.73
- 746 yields 2.777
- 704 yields 2.625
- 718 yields 2.628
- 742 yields 2.447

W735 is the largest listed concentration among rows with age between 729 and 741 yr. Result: 2.818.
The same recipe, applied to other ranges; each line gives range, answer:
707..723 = 2.903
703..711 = 2.789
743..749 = 2.777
